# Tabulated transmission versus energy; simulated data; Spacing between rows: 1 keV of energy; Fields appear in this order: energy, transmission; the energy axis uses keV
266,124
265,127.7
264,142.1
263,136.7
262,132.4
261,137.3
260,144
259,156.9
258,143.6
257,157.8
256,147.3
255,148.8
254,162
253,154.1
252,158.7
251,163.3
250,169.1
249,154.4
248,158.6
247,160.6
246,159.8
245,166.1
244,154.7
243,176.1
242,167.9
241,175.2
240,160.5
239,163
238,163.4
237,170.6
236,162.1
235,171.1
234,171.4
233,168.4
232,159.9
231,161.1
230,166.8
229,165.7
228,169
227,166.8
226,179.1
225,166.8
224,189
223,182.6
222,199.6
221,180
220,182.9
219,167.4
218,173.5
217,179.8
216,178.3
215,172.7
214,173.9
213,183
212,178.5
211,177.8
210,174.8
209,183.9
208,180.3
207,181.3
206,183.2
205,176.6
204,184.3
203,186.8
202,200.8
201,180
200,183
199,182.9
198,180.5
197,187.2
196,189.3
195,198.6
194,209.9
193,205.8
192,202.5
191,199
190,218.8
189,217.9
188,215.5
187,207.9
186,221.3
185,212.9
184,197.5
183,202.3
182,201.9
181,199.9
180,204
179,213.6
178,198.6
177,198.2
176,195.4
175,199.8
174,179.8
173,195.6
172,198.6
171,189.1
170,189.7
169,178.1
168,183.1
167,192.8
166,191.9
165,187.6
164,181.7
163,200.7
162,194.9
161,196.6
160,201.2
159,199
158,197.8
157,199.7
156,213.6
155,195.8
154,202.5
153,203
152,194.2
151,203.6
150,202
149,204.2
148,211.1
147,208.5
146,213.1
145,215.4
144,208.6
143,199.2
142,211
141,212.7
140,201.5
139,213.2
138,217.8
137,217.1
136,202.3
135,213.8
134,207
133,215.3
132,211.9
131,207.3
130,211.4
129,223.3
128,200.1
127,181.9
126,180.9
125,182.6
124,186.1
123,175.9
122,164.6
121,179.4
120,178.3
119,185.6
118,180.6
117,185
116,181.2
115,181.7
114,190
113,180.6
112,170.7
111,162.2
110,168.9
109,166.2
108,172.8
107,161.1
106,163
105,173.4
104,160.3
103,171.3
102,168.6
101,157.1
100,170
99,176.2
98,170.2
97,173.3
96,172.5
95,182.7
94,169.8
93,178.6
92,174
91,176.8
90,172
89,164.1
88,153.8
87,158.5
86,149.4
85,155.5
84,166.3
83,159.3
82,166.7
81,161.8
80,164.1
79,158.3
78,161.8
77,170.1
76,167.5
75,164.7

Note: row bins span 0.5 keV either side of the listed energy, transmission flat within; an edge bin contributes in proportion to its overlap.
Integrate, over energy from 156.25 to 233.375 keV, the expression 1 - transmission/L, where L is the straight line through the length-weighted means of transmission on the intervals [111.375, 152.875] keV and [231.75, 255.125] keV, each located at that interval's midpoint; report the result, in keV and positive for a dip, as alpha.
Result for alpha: -4.6 keV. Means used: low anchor 198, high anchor 164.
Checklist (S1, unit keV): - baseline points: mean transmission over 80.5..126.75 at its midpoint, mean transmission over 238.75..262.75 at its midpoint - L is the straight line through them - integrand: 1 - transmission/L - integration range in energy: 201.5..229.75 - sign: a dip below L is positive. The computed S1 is -3.3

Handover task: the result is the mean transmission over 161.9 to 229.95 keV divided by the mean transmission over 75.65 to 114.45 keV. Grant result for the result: 1.1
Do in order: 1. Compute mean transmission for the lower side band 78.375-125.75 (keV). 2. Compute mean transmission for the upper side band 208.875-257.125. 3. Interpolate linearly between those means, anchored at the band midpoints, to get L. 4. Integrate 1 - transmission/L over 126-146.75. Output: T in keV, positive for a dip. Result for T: -4.7 keV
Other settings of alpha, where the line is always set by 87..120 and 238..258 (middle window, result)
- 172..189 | -3.8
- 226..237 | -0.3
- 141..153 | -2.7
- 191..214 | -3.2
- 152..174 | -3.6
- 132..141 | -2.2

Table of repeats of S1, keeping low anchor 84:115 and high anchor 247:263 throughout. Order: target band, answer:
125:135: -2.3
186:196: -3.1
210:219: -1.1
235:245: -0.8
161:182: -4.3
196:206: -1.7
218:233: -1.8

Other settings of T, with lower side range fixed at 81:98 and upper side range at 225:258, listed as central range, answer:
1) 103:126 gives -1.2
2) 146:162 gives -3.6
